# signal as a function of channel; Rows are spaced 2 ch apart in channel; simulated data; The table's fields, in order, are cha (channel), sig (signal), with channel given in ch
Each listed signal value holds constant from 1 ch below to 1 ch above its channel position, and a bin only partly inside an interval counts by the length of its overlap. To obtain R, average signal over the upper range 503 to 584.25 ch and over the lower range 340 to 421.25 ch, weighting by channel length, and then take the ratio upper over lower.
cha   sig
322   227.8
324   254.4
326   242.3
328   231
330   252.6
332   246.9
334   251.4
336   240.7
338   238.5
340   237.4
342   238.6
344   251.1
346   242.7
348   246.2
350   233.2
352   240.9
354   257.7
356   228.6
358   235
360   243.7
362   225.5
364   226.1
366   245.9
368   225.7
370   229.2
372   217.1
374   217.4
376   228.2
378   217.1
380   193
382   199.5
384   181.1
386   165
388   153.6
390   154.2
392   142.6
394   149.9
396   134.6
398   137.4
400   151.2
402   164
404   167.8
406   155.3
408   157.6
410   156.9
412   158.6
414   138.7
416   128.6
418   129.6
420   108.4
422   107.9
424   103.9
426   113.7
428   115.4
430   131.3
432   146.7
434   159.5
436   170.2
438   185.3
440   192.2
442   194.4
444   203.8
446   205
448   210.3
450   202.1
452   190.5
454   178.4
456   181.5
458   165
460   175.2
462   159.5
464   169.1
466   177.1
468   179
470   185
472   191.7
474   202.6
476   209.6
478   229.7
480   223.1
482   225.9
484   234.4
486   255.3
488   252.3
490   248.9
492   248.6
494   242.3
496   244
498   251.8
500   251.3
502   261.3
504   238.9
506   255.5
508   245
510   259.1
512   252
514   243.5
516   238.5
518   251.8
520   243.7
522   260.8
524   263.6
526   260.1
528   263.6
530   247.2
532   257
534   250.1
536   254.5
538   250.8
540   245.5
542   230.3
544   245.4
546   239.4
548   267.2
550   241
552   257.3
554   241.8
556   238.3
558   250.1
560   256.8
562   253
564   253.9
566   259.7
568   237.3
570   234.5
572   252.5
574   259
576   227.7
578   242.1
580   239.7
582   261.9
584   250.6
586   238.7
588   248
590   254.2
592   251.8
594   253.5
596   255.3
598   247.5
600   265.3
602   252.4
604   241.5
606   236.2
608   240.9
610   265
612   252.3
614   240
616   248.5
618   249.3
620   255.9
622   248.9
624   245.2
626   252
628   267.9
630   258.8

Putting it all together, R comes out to 1.30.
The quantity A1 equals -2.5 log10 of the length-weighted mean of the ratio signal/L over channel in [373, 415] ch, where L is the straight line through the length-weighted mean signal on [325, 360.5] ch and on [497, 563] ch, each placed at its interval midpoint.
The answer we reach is 0.408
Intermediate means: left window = 242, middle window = 168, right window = 250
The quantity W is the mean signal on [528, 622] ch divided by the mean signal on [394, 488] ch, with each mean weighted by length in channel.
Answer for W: 1.45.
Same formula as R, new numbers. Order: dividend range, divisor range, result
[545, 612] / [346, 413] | 1.27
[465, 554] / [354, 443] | 1.39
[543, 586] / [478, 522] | 1.01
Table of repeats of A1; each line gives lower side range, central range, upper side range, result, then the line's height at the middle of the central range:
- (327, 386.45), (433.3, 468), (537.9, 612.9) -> 0.28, 238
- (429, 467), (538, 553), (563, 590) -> -0.07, 230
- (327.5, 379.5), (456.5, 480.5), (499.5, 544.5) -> 0.29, 246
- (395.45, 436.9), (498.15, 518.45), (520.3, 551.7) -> -0.11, 226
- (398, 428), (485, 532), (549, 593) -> -0.23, 204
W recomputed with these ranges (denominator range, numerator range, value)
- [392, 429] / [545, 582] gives 1.80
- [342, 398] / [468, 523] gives 1.13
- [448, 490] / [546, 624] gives 1.24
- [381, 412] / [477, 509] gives 1.55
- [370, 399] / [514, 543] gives 1.40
